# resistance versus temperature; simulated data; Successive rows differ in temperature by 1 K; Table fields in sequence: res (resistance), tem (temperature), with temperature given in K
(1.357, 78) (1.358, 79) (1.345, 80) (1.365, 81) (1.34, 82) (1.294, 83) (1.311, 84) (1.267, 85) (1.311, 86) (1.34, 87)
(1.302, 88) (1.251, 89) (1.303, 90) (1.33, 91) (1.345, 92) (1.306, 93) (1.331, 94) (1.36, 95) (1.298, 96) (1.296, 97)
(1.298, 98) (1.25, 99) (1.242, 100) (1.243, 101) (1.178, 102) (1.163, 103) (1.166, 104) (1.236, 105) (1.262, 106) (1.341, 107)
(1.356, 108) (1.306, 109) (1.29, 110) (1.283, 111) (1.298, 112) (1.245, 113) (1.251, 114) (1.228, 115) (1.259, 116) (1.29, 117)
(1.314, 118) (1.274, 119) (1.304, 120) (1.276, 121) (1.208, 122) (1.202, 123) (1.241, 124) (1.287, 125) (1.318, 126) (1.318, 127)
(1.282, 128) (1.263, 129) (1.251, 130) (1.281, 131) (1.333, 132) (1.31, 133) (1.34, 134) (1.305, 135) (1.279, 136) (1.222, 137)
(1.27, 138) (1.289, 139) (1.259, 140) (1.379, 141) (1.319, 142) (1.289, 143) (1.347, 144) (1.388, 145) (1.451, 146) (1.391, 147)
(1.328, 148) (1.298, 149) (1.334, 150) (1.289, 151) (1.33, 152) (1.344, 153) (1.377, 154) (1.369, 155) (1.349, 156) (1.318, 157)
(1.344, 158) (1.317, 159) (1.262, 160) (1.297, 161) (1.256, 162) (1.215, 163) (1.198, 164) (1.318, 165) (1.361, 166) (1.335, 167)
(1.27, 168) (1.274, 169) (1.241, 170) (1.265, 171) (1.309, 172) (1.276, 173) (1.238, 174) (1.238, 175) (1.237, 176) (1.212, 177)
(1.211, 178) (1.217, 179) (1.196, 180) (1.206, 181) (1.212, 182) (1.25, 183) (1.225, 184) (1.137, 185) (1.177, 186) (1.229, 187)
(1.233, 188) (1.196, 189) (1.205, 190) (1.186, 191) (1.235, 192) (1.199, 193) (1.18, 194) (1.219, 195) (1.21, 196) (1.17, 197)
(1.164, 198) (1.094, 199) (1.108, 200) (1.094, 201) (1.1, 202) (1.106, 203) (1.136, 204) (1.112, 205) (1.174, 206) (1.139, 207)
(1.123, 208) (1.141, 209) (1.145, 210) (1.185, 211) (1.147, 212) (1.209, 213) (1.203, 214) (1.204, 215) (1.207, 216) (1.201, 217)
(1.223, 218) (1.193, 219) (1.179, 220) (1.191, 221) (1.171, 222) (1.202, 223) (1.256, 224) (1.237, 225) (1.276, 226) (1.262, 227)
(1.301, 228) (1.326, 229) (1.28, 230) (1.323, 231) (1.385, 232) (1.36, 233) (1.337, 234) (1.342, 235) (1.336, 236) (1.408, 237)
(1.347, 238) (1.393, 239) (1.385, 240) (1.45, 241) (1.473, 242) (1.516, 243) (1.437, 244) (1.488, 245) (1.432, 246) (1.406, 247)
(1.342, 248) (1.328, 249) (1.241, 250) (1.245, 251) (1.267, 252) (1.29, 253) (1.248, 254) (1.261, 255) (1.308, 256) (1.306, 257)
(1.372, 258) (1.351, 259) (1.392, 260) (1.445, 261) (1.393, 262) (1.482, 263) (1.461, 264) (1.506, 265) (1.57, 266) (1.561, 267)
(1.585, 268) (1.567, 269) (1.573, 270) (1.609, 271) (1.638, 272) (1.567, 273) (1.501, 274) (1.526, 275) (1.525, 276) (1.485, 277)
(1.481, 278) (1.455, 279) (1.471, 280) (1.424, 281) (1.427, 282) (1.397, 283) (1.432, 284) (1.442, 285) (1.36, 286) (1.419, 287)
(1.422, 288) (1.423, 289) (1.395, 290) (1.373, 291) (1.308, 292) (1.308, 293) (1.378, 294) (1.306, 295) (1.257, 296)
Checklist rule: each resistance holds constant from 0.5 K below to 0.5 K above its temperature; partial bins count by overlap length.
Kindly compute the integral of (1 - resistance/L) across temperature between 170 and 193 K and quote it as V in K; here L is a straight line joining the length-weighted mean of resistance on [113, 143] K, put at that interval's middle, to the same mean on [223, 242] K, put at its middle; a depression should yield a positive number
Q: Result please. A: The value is 1.5 K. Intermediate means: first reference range 1.28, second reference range 1.33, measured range 1.22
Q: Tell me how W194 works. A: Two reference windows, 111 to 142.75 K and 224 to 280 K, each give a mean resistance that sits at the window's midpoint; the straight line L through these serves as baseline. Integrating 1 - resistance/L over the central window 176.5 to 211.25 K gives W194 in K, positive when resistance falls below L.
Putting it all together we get 4.4 K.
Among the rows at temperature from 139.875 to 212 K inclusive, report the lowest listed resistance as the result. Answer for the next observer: 1.094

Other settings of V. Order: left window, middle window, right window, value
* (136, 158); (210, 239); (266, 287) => 3.48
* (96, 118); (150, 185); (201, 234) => -1.14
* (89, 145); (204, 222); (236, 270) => 2.55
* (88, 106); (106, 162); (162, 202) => -2.47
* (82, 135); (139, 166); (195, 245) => -1.15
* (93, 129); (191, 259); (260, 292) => 7.49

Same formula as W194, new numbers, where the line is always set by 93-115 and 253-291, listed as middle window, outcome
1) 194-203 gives 1.5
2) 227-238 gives 0.6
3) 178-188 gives 1.1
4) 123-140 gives 0.2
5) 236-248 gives 0.0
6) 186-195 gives 1.0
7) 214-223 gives 1.3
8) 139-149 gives -0.2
